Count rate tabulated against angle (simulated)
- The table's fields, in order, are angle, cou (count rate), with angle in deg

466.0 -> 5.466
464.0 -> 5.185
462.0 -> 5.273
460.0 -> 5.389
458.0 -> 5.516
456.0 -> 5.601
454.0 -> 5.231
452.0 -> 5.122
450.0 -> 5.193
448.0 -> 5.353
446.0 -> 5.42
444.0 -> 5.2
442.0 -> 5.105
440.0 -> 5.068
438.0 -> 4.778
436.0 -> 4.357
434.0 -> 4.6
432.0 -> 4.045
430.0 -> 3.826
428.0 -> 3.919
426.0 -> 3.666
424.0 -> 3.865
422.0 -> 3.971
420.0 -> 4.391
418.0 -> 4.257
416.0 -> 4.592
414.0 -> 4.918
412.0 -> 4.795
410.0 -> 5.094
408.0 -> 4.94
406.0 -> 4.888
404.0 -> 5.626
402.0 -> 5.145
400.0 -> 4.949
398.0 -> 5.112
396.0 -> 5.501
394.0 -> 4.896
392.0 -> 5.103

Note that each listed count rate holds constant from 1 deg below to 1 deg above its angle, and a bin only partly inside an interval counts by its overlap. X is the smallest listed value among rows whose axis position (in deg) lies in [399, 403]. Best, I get 4.949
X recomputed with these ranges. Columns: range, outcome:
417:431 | 3.666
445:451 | 5.193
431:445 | 4.045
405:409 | 4.888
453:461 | 5.231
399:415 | 4.795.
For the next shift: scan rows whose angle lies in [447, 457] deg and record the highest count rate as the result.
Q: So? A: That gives 5.601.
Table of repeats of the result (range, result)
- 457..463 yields 5.516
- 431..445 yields 5.2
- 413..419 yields 4.918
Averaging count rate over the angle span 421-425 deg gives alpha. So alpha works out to 3.92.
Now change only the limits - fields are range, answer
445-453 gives 5.27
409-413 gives 4.94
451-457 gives 5.32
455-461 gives 5.5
